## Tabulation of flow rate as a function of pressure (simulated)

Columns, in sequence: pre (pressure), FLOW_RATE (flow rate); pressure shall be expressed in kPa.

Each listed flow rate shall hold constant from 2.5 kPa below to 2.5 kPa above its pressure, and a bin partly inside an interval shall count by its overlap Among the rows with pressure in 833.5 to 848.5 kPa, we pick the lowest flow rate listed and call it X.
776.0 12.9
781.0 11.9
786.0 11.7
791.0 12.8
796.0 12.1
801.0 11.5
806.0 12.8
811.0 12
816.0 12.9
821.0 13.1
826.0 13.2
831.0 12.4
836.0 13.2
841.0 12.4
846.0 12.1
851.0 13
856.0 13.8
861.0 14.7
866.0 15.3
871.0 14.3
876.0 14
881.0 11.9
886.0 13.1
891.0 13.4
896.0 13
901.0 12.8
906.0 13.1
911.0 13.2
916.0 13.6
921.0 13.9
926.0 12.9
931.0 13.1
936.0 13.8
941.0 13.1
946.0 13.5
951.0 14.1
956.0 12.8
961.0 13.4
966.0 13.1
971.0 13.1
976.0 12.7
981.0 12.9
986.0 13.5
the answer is 12.1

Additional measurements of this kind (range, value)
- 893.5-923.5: 12.8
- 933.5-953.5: 13.1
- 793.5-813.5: 11.5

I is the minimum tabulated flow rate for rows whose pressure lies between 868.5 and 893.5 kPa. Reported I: 11.9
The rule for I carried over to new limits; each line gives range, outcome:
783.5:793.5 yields 11.7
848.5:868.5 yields 13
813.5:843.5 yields 12.4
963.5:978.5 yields 12.7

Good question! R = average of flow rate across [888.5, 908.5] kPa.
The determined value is 13.1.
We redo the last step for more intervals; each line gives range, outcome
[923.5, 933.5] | 13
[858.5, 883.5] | 14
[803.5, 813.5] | 12.4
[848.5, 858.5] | 13.4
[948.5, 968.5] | 13.3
